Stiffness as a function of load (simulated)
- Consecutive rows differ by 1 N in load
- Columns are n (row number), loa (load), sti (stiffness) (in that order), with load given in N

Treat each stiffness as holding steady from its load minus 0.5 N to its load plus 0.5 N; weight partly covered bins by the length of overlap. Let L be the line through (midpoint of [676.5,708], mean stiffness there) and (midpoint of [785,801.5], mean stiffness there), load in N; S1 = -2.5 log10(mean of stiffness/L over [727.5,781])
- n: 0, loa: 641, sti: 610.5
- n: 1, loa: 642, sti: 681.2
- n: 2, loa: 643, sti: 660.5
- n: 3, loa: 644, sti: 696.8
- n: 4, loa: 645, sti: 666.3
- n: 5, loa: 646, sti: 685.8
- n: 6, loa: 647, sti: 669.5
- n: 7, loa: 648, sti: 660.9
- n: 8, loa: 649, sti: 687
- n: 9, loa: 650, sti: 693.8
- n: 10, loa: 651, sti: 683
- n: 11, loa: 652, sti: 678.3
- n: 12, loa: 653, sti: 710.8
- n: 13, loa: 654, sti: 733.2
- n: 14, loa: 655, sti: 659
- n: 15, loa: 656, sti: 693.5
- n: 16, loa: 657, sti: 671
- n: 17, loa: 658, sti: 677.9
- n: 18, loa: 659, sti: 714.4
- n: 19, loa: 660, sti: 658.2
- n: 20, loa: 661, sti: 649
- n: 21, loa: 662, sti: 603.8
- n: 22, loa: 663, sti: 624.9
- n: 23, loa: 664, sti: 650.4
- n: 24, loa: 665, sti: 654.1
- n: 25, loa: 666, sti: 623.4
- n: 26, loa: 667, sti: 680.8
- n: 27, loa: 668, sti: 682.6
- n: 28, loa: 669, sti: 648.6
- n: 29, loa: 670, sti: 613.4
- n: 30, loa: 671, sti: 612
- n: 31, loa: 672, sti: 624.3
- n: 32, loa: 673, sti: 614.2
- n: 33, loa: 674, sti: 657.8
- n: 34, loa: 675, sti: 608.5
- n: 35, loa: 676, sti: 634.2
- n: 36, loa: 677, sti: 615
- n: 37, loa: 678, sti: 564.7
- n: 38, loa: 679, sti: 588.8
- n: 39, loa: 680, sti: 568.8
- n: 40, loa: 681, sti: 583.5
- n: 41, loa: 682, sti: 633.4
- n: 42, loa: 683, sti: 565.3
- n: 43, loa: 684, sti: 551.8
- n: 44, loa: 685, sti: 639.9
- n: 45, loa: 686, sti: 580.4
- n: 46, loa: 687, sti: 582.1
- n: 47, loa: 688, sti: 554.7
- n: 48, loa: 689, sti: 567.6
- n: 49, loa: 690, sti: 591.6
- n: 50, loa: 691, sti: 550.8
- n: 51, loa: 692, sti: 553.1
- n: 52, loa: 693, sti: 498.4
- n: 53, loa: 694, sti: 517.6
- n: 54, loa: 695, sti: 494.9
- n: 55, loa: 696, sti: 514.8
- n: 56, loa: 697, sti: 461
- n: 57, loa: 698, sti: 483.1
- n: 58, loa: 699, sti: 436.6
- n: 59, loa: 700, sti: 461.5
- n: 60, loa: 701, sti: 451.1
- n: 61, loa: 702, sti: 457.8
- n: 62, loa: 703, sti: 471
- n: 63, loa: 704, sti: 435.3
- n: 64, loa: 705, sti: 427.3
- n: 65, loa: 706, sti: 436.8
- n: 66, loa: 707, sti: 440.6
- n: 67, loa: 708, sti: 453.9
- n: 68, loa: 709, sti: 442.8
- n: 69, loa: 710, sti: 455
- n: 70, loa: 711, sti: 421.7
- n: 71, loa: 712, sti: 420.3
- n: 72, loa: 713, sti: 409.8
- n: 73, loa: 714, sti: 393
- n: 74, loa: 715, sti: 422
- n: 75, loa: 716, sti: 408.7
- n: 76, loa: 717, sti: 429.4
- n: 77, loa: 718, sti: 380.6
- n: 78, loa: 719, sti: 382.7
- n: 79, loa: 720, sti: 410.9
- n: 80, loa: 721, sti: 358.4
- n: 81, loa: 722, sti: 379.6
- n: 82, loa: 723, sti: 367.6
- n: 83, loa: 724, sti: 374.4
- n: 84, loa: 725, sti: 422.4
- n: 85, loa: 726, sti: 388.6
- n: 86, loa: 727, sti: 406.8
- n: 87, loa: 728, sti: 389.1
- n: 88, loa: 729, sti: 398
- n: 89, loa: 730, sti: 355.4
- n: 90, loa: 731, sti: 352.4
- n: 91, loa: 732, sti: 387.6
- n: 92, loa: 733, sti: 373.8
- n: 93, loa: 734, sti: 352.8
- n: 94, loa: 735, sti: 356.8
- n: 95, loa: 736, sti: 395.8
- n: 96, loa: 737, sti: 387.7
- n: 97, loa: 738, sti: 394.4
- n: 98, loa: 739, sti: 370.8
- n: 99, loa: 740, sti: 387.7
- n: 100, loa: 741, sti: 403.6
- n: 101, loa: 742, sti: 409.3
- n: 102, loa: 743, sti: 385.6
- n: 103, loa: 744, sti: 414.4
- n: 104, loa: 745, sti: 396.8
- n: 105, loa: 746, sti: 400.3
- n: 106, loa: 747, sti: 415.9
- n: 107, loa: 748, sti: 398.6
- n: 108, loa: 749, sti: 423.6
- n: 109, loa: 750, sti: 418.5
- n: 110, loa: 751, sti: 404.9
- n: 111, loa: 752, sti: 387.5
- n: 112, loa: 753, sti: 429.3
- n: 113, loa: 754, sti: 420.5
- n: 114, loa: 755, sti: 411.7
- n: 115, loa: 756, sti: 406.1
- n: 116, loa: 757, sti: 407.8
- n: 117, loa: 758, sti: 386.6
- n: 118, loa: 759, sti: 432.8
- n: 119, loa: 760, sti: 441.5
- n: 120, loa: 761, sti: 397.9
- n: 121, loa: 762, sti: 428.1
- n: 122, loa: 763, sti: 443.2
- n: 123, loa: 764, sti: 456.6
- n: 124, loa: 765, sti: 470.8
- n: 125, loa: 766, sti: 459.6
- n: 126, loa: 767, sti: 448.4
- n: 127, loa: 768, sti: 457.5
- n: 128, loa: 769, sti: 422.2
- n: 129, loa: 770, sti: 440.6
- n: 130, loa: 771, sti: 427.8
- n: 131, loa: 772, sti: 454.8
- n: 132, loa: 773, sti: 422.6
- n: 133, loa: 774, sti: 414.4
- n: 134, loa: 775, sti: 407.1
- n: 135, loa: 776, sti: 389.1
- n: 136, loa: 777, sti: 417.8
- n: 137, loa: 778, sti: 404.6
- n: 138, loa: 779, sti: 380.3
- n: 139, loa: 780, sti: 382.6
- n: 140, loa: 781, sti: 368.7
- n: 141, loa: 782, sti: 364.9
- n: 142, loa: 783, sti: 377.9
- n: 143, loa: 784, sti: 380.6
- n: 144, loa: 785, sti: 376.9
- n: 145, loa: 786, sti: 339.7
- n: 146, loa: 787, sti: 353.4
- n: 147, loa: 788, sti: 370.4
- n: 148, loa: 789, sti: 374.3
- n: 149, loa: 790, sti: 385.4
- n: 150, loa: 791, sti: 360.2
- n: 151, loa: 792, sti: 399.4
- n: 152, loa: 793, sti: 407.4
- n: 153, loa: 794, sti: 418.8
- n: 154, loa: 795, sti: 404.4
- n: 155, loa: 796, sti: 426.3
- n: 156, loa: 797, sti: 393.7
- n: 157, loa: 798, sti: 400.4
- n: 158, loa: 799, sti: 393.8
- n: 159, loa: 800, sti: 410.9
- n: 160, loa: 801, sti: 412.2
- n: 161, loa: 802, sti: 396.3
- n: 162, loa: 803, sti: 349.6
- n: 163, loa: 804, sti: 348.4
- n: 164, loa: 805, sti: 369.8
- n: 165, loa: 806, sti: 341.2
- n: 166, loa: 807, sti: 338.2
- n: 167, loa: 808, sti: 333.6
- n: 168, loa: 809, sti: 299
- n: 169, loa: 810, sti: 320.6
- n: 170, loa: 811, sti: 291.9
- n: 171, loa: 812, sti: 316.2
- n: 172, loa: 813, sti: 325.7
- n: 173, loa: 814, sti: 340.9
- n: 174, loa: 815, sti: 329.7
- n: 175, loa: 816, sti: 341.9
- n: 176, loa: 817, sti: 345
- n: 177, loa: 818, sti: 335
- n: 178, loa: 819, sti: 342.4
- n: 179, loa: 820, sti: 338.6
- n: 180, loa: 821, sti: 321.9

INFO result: 0.08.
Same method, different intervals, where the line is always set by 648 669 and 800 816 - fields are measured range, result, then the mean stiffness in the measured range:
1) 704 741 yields 0.31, 399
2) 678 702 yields 0.12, 539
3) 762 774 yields -0.03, 444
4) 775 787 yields 0.06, 380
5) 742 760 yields 0.14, 409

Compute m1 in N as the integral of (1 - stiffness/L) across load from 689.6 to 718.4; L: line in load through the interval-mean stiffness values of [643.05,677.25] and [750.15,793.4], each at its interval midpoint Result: 5.3 N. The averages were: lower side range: 660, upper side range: 407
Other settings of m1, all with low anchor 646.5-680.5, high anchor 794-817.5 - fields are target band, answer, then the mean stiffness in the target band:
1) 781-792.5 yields 0.8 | 371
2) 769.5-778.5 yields 0.1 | 420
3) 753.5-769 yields 0.6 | 431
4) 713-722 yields 2.4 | 398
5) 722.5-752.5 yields 6.5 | 391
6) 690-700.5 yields 1.5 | 502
